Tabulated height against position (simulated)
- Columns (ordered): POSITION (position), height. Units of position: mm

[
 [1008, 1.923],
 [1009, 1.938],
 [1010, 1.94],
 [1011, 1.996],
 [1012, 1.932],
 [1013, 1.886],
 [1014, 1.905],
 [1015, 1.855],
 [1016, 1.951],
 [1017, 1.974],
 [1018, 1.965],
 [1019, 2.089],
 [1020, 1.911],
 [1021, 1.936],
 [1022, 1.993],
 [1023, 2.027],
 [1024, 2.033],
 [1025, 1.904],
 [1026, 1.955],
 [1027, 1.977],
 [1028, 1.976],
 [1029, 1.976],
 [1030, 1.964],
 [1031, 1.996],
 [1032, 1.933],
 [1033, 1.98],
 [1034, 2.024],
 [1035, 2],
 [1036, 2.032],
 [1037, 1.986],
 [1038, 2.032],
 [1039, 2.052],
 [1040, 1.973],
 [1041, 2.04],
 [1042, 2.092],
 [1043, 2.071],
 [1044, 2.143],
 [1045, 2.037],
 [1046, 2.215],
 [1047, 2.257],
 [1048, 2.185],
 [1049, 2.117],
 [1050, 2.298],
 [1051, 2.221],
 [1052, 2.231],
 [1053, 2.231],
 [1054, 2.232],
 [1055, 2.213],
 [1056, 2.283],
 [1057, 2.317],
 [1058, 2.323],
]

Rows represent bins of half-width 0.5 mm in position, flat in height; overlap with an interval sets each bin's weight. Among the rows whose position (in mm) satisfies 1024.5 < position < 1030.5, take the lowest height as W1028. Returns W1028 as 1.904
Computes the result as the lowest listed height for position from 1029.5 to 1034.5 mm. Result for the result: 1.933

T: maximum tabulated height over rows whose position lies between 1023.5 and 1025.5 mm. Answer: 2.033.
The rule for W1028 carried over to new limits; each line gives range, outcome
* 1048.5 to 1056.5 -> 2.117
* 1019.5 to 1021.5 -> 1.911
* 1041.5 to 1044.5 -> 2.071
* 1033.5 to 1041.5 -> 1.973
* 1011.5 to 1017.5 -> 1.855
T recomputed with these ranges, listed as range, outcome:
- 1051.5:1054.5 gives 2.232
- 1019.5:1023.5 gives 2.027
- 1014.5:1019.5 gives 2.089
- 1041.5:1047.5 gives 2.257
